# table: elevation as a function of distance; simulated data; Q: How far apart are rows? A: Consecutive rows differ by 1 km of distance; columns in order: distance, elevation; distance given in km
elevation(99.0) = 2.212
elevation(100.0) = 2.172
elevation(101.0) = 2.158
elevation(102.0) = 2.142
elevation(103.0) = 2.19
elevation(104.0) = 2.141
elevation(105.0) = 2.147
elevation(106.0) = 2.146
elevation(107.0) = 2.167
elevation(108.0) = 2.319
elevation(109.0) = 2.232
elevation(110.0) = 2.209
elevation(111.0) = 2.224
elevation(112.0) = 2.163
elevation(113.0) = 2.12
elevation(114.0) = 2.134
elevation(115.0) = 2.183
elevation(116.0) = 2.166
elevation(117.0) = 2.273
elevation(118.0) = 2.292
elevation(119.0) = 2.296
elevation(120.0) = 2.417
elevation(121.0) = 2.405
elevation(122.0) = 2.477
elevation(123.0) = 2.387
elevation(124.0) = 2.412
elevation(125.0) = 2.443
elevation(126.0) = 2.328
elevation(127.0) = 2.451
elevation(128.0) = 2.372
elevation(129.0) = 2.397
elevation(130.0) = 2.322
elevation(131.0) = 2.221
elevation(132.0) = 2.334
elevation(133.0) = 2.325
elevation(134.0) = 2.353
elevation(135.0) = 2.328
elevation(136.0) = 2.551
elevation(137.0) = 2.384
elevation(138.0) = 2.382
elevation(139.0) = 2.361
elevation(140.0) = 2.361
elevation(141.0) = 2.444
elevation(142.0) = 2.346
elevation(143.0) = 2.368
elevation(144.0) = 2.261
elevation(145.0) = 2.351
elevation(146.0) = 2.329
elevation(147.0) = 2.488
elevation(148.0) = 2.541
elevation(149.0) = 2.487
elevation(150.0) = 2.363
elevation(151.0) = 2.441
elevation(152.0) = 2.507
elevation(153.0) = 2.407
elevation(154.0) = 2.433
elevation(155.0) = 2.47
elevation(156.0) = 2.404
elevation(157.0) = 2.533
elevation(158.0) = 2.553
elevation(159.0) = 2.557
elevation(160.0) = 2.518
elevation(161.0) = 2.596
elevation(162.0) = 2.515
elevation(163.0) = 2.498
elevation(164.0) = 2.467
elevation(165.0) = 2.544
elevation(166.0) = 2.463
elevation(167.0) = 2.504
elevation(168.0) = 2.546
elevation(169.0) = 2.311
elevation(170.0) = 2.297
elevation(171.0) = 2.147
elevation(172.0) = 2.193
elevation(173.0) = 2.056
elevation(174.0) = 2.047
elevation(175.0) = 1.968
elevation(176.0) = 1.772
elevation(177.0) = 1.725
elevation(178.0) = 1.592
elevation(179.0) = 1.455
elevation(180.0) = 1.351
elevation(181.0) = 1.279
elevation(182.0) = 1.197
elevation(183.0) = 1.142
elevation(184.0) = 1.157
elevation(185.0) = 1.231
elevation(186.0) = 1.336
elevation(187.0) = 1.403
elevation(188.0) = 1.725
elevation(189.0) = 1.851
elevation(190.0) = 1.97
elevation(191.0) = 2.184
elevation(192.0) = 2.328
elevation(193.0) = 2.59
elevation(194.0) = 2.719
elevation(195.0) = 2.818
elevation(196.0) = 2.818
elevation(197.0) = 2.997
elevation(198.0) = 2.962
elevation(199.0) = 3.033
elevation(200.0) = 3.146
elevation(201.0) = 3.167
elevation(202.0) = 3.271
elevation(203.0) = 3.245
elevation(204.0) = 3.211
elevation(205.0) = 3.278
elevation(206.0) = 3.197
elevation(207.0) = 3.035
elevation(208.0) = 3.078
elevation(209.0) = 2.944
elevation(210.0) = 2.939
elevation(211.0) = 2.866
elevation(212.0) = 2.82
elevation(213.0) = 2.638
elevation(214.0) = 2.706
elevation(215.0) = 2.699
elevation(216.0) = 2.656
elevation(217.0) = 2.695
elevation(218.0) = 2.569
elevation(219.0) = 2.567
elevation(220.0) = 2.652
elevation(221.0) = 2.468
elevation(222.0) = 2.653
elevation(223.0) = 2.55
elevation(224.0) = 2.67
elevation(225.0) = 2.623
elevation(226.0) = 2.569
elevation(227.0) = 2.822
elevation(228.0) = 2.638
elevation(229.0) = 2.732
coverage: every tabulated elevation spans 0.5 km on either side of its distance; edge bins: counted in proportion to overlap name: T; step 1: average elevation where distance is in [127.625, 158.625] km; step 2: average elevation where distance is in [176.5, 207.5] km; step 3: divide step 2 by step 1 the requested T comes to 0.9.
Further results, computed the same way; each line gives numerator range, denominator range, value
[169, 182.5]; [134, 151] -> 0.75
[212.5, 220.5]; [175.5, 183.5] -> 1.84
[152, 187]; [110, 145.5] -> 0.89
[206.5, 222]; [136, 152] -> 1.15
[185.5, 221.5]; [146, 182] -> 1.20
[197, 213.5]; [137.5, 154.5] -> 1.27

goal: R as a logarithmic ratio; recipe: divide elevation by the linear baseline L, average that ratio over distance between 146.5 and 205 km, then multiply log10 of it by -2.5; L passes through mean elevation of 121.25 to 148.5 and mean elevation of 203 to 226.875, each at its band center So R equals 0.13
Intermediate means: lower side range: 2.38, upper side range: 2.8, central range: 2.29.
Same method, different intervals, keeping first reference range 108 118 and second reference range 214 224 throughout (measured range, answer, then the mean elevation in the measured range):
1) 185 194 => 0.284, 1.93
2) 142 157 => -0.034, 2.42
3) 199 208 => -0.236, 3.18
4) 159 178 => 0.066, 2.28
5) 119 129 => -0.075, 2.4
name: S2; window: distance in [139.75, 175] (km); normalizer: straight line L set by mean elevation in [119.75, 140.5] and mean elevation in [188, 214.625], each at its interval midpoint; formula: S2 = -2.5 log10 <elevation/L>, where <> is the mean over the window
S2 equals 0.06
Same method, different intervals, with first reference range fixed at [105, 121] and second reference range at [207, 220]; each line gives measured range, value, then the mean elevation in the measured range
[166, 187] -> 0.40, 1.77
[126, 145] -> -0.01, 2.36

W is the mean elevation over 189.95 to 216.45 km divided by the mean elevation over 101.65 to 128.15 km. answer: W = 1.27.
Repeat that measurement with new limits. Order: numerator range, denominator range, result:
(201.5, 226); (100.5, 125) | 1.26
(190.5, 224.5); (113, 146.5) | 1.21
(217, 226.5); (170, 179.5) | 1.36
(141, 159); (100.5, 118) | 1.11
